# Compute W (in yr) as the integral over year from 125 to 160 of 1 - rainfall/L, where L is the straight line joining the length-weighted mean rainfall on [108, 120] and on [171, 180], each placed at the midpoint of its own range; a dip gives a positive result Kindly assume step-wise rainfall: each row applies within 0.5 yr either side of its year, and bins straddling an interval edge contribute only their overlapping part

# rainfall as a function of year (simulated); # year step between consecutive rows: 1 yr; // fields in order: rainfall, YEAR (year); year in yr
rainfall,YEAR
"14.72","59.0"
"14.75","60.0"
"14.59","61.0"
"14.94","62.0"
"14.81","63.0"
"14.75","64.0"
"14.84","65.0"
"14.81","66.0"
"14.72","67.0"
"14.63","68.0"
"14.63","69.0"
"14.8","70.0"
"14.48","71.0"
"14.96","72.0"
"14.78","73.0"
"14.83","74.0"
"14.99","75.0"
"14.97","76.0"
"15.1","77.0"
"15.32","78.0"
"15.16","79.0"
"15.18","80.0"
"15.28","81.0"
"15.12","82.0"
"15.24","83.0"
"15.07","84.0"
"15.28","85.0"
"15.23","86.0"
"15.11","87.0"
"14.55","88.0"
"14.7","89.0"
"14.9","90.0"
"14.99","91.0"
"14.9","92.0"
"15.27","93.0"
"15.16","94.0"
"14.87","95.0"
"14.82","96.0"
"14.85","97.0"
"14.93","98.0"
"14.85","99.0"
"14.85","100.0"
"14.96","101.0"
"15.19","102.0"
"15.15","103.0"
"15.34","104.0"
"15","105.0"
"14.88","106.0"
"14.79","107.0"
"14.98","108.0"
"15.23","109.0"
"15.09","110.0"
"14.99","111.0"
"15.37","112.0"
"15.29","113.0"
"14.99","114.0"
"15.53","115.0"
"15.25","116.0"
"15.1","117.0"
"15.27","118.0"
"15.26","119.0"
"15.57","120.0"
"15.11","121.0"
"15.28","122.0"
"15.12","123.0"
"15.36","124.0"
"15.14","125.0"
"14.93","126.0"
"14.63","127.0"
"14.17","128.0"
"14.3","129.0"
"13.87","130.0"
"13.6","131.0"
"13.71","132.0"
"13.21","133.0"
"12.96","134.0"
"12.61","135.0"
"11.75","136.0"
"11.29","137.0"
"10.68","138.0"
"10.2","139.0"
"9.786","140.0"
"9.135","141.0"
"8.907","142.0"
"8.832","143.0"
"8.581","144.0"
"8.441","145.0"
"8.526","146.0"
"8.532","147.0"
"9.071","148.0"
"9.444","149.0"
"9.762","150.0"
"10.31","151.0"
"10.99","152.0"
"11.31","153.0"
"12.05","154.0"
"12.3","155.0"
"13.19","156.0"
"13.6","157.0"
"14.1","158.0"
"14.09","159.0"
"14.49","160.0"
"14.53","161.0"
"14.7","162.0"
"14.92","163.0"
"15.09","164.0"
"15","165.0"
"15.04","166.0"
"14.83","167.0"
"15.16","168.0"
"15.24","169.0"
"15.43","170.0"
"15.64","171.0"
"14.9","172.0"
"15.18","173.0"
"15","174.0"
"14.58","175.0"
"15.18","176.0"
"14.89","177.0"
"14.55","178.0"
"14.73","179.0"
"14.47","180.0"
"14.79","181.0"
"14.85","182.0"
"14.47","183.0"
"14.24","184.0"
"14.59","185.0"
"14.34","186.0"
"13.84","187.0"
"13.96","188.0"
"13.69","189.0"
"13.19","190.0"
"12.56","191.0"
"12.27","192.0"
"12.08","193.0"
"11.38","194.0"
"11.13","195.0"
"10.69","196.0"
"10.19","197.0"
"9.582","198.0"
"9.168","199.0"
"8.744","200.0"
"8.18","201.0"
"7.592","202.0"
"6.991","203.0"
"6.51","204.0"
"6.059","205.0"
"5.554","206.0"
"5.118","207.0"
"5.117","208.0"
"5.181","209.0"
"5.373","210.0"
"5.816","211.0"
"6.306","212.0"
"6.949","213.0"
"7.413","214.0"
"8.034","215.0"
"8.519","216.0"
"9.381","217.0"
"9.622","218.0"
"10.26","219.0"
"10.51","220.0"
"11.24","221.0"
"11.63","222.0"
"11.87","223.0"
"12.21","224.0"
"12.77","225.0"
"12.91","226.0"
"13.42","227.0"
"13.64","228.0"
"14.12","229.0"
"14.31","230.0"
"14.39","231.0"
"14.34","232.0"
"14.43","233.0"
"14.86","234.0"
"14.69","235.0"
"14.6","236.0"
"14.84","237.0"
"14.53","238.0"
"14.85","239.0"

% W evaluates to 8.0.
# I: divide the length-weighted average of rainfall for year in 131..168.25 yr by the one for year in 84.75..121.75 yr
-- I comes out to 0.79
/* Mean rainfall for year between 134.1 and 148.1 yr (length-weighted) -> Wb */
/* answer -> 9.85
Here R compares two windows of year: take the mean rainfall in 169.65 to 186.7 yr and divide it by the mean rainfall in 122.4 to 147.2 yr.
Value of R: 1.2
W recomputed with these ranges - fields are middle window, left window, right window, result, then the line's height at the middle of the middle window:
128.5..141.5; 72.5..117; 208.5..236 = 1.6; 13.8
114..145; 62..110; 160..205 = 2.2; 14.1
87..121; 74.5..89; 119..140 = -1.6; 14.4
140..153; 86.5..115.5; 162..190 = 4.8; 14.8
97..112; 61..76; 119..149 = -1.9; 13.4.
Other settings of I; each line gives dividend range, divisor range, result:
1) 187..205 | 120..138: 0.75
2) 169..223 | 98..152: 0.83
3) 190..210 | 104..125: 0.57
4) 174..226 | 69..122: 0.71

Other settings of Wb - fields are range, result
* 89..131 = 15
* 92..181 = 13.7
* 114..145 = 13.1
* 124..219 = 11.7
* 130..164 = 11.6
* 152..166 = 13.7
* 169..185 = 14.9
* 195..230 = 9.13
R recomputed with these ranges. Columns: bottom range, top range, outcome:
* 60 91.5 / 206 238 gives 0.72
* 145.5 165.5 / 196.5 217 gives 0.58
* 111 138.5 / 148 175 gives 0.95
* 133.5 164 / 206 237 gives 0.93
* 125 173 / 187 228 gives 0.76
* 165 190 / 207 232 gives 0.68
